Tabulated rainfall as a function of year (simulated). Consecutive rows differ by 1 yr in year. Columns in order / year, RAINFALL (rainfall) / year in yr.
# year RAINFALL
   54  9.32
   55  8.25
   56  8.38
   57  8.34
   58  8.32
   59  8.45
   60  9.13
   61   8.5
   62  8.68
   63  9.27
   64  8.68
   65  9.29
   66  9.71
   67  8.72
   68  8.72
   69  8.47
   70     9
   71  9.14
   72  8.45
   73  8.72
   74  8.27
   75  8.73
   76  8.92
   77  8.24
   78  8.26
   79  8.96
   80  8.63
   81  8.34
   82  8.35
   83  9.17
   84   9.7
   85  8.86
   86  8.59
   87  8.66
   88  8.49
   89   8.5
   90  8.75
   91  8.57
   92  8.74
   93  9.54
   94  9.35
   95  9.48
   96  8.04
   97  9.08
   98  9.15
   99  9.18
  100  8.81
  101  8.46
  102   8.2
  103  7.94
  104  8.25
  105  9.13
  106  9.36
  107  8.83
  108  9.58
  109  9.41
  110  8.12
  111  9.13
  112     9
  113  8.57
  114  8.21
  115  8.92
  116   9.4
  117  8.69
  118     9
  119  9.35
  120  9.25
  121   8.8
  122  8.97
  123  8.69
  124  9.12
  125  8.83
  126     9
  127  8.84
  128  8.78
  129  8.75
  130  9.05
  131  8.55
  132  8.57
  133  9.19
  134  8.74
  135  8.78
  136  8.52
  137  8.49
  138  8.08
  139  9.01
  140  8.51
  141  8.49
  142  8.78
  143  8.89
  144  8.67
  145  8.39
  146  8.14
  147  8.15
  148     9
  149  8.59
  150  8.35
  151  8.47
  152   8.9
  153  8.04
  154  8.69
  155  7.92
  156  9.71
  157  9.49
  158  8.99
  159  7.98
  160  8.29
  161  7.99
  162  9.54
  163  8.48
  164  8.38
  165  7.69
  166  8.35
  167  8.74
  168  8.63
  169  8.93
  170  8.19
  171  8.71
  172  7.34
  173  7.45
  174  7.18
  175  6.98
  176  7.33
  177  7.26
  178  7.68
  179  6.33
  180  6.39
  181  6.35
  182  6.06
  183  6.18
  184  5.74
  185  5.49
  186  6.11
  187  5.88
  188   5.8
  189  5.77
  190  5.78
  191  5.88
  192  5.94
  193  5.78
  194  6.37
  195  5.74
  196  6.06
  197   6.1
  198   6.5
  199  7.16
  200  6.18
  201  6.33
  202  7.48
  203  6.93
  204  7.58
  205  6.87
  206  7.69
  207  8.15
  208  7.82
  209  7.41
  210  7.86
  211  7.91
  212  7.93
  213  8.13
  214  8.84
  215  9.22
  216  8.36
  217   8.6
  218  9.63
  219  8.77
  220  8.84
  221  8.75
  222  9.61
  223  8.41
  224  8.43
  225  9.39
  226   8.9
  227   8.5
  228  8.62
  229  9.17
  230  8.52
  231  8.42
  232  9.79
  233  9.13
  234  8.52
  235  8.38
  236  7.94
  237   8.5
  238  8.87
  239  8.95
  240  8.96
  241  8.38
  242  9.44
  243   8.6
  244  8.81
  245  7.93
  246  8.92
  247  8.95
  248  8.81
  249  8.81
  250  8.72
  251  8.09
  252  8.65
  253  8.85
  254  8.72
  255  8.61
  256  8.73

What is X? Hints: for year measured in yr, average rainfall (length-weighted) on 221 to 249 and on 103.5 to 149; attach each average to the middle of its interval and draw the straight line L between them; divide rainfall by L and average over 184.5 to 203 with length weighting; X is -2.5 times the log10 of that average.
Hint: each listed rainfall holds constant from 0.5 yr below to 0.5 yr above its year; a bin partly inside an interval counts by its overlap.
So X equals 0.39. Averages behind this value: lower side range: 8.8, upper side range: 8.77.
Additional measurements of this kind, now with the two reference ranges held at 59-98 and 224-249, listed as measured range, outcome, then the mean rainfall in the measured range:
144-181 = 0.079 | 8.17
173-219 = 0.249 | 6.98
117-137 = -0.009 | 8.87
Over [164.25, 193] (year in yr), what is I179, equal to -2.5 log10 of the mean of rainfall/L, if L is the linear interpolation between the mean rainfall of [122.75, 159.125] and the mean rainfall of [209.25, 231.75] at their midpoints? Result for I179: 0.245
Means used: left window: 8.69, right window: 8.67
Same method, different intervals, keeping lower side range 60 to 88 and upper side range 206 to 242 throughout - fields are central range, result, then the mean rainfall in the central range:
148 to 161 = 0.01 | 8.61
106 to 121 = -0.03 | 8.97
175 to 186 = 0.31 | 6.49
